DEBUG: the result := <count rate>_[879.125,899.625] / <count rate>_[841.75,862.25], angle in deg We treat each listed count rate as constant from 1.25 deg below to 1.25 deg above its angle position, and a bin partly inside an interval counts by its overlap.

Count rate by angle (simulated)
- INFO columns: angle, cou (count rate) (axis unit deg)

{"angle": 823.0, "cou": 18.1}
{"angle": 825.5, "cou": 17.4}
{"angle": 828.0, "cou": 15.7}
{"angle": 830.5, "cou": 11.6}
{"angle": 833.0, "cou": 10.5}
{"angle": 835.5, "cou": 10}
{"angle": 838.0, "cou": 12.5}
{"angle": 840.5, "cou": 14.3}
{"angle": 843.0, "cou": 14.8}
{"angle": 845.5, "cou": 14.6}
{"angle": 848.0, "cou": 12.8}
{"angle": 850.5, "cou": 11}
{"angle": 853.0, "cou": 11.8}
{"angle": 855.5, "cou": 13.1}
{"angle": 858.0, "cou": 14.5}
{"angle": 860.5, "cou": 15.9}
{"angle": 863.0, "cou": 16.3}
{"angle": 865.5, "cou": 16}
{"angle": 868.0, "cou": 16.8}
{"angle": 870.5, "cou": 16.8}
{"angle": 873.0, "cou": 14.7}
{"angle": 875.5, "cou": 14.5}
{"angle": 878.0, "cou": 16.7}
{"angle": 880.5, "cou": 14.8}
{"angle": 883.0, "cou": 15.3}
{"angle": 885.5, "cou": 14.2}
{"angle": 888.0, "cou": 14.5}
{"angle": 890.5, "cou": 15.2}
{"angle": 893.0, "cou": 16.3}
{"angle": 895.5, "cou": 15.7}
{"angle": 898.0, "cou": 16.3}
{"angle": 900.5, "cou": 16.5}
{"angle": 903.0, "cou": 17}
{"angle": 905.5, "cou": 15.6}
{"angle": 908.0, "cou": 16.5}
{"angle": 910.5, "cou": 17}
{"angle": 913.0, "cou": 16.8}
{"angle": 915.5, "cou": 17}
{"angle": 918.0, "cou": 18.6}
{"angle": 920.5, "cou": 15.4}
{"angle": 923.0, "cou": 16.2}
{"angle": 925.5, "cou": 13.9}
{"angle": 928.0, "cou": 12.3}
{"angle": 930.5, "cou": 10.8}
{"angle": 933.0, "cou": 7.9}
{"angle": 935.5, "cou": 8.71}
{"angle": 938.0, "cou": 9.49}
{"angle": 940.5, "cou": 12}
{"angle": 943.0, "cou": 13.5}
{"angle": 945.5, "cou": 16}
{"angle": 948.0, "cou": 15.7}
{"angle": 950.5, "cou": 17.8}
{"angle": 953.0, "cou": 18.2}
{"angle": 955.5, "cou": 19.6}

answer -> 1.12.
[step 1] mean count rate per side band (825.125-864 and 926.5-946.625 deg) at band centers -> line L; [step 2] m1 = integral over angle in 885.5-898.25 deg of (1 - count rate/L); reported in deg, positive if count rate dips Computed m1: -3.15 deg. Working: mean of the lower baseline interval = 13.4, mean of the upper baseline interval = 11.3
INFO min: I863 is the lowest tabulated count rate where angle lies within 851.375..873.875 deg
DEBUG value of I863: 11.8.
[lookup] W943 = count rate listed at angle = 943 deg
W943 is 13.5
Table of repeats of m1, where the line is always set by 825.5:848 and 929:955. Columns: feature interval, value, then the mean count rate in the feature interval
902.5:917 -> -3.8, 16.7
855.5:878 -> -4.0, 15.6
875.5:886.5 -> -1.6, 15.2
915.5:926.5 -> -2.5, 16.2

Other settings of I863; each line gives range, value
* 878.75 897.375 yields 14.2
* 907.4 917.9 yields 16.5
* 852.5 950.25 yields 7.9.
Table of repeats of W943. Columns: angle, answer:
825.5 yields 17.4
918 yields 18.6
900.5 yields 16.5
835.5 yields 10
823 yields 18.1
